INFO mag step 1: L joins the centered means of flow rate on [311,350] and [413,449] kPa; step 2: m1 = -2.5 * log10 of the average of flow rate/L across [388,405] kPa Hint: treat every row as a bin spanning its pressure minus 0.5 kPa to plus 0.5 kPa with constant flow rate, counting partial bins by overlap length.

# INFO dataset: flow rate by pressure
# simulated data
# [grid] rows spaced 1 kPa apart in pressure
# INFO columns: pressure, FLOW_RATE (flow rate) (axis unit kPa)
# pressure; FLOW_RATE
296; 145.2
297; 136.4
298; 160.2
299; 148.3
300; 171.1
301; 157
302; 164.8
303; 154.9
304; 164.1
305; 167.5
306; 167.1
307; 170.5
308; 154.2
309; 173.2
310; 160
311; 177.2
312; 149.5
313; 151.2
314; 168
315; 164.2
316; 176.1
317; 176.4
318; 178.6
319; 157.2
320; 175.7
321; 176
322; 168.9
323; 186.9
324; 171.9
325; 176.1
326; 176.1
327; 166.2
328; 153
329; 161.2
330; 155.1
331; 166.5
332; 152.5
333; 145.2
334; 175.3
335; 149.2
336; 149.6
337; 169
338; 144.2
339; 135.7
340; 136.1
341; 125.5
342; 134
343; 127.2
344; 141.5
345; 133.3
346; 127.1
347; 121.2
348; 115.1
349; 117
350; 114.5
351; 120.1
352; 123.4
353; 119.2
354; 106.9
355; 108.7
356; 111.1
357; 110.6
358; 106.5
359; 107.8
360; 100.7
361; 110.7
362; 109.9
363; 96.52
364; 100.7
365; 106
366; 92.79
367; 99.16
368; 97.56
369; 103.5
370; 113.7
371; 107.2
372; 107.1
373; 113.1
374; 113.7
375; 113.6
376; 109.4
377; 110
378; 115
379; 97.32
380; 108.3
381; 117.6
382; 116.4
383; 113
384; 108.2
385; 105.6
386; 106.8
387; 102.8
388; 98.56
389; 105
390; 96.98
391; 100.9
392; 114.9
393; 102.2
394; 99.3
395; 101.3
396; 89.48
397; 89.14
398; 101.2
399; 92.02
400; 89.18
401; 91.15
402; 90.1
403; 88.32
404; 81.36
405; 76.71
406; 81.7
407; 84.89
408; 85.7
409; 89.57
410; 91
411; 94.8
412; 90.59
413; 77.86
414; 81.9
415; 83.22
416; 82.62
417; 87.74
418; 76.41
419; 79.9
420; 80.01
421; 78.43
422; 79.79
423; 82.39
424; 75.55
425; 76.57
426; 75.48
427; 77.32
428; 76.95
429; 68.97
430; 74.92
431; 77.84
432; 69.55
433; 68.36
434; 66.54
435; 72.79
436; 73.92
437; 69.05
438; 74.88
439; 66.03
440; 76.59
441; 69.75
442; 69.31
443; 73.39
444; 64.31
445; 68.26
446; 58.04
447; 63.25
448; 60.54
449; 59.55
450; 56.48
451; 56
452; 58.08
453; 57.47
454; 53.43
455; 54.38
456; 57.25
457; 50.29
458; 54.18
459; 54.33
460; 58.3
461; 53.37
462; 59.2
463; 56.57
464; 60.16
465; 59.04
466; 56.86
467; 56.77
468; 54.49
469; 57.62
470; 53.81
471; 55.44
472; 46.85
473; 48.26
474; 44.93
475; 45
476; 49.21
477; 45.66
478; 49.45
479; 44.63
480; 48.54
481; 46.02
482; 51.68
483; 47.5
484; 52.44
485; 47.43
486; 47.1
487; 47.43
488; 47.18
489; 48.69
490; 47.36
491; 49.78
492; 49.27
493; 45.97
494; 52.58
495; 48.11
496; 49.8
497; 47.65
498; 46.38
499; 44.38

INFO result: 0.07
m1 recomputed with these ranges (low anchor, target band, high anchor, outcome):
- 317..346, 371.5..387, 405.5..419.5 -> 0.04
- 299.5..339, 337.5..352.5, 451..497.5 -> 0.14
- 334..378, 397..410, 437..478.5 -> 0.03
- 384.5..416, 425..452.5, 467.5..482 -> 0.03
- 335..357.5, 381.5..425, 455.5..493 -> 0.03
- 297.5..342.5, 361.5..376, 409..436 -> 0.16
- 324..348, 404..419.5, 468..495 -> 0.15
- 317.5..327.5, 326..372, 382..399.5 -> 0.16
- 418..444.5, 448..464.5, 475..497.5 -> 0.11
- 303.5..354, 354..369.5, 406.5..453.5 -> 0.22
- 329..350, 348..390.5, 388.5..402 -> 0.09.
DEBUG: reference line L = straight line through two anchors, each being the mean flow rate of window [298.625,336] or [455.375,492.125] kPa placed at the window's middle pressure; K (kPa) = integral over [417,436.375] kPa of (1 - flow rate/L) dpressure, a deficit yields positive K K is 2.2 kPa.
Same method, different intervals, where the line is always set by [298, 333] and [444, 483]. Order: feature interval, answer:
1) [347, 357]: 1.7 kPa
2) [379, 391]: 0.7 kPa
